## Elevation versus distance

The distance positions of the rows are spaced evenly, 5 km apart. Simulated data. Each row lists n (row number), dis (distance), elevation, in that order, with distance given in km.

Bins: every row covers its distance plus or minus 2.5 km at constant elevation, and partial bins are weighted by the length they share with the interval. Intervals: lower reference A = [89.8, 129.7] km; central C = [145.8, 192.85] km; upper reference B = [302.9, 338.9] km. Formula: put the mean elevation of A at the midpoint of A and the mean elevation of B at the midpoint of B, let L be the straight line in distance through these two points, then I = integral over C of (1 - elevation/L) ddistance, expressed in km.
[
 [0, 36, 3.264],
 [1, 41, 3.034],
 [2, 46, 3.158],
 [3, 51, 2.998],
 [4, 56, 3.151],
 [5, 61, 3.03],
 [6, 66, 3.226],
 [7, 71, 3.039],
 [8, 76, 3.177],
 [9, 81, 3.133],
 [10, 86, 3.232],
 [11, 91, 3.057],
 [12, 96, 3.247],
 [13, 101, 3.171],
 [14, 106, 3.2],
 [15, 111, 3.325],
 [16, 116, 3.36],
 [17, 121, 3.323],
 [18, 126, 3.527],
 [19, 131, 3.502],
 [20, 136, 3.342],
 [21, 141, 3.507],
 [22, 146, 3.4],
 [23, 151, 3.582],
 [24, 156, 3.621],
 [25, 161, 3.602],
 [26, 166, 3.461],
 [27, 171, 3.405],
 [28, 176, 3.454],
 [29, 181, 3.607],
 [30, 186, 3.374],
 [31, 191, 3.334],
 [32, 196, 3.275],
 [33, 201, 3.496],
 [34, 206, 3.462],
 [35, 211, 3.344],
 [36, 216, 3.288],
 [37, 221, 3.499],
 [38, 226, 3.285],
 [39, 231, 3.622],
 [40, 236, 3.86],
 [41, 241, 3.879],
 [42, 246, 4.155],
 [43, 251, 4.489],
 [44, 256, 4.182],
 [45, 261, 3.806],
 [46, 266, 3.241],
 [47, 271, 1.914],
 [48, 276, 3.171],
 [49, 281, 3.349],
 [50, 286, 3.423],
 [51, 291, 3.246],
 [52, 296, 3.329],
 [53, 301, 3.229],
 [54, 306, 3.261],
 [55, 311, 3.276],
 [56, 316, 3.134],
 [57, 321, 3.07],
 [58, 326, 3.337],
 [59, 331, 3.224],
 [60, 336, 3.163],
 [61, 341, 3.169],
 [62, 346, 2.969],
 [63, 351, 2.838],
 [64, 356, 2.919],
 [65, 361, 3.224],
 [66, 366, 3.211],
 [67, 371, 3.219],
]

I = -3.2 km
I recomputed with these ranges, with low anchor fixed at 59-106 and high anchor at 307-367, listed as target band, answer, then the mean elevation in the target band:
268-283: 1.6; 2.81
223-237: -1.9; 3.56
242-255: -4.6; 4.25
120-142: -2.1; 3.44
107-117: -0.5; 3.32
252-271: -2.6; 3.56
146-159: -1.7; 3.56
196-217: -1.7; 3.39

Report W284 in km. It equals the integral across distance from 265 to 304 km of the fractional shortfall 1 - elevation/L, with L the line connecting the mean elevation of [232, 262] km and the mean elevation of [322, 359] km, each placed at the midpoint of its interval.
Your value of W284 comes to 5.8 km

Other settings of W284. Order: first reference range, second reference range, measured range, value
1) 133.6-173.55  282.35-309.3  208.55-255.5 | -4.87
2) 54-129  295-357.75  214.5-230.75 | -1.13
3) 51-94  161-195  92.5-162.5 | -2.29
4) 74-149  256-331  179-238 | -3.32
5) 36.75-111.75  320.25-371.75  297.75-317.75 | -0.69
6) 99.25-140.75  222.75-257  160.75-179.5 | 0.58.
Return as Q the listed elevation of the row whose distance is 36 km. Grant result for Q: 3.264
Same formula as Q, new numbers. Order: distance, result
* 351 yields 2.838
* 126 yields 3.527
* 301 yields 3.229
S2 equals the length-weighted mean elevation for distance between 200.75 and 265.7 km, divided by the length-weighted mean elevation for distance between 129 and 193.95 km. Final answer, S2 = 1.07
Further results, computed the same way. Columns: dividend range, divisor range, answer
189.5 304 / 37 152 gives 1.07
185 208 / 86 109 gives 1.07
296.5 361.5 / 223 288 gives 0.88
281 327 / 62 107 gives 1.03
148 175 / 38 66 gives 1.14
